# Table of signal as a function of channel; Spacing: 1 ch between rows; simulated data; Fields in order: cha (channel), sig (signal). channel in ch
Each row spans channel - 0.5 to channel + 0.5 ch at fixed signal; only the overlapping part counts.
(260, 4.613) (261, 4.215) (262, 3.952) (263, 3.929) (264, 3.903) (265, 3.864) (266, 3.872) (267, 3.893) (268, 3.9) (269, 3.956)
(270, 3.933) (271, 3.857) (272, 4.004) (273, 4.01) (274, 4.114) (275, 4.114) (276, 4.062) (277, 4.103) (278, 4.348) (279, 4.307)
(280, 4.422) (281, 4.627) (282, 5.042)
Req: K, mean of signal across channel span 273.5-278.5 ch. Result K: 4.15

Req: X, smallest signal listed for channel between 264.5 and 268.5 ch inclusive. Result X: 3.864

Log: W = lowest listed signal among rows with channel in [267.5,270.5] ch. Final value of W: 3.9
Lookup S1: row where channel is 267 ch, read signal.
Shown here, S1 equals 3.893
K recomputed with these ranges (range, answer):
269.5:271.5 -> 3.9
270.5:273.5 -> 3.96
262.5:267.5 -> 3.89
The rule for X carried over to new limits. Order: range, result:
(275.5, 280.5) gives 4.062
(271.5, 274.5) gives 4.004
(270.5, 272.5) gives 3.857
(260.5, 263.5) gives 3.929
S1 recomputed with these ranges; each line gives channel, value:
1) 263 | 3.929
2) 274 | 4.114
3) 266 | 3.872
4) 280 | 4.422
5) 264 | 3.903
